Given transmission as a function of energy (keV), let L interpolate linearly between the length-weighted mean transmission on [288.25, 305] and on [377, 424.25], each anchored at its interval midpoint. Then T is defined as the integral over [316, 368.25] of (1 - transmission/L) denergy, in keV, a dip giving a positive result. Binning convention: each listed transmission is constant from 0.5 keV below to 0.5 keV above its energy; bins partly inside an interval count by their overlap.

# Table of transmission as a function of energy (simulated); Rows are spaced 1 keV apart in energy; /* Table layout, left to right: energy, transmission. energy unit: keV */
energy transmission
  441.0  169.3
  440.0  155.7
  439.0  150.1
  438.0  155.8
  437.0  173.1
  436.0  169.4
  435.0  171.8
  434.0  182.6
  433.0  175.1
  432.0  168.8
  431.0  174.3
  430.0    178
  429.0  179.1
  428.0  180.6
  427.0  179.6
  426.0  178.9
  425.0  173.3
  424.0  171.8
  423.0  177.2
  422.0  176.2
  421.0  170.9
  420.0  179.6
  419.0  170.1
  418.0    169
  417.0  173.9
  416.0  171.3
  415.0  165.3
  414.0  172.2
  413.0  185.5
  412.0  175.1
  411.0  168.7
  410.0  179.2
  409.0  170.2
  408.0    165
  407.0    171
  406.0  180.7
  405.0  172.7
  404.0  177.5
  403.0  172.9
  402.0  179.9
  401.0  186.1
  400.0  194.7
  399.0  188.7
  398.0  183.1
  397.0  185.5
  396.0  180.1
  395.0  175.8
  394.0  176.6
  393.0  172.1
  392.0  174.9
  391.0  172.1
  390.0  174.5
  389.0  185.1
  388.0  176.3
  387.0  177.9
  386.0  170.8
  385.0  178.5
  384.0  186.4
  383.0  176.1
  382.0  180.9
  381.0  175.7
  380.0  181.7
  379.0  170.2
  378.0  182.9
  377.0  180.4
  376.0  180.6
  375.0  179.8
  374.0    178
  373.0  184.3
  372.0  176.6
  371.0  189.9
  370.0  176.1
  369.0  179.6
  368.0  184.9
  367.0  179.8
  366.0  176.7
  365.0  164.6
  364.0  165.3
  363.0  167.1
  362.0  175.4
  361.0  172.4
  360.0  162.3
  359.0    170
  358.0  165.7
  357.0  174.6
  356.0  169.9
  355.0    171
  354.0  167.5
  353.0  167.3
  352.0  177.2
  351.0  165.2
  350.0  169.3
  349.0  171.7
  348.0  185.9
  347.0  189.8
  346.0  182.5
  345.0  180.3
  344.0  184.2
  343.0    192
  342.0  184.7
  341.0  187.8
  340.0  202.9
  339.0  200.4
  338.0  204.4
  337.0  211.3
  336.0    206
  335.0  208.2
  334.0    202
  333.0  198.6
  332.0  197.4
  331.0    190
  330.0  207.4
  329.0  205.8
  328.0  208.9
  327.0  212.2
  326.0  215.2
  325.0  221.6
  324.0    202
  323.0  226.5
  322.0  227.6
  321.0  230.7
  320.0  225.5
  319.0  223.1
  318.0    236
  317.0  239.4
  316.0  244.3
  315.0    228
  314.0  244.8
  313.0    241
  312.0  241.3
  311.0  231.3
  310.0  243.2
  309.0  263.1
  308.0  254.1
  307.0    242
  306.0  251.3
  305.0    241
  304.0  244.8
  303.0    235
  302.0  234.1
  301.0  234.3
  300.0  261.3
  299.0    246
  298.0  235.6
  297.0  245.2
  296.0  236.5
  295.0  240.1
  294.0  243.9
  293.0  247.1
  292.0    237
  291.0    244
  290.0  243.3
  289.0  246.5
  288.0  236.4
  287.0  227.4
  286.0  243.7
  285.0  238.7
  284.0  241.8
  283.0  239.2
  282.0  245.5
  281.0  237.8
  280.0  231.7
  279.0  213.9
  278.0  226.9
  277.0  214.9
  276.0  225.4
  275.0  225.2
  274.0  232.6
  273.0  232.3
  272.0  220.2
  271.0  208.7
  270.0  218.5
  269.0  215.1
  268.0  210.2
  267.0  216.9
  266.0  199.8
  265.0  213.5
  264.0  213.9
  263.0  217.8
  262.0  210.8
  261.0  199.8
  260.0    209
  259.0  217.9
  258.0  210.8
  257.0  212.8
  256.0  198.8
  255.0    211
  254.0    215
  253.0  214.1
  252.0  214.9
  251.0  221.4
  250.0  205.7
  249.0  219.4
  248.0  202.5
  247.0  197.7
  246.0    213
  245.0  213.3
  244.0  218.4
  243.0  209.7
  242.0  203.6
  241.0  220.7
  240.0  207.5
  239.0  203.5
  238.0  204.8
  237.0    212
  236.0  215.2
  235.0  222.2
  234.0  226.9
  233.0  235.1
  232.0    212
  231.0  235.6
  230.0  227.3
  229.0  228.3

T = 5.1 keV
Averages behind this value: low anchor 242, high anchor 177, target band 193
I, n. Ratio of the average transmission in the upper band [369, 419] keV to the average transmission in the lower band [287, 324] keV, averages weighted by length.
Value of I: 0.7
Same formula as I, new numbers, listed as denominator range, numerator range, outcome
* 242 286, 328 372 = 0.84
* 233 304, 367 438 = 0.79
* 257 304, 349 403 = 0.77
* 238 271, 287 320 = 1.14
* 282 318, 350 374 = 0.72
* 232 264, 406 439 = 0.82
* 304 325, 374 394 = 0.75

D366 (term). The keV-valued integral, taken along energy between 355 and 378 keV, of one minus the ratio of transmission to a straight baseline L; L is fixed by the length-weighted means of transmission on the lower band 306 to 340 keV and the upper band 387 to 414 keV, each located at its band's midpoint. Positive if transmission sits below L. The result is 2.6 keV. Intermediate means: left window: 222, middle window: 175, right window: 178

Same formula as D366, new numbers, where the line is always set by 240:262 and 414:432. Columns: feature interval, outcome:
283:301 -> -3.5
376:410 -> 0.5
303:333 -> -4.8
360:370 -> 0.7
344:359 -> 1.2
